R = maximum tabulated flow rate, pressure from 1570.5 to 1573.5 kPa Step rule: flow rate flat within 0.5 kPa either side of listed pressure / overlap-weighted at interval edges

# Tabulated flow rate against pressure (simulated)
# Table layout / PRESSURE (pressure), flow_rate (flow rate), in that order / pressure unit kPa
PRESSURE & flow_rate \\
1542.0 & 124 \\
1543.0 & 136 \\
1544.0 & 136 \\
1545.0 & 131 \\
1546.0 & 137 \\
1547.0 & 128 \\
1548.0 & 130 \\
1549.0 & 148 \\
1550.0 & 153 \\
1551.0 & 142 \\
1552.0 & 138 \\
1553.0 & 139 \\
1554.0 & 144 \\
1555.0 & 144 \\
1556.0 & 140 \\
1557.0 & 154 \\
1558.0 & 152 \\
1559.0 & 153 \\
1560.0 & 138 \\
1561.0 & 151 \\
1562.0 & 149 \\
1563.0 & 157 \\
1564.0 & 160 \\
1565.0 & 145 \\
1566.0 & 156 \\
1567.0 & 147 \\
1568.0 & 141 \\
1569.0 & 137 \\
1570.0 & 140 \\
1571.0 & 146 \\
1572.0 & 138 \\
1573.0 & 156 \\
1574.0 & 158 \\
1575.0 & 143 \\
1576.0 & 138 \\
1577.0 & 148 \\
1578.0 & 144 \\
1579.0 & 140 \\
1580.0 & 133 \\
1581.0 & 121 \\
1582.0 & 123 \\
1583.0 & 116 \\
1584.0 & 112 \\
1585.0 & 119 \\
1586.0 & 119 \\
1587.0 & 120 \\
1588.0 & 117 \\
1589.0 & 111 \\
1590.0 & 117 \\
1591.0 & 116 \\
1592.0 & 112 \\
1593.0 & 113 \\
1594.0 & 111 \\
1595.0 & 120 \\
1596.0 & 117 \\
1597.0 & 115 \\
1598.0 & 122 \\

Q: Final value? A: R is 156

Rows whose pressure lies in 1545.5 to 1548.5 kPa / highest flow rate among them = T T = 137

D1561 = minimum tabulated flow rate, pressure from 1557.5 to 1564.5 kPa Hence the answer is 138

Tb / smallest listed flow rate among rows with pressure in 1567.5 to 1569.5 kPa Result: 137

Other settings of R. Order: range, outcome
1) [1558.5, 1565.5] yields 160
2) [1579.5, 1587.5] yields 133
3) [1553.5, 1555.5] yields 144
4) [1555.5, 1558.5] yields 154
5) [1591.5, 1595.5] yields 120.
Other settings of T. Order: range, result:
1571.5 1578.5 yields 158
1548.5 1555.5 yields 153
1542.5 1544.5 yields 136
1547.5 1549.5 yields 148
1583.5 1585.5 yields 119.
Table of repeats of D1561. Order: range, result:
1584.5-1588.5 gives 117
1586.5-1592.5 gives 111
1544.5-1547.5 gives 128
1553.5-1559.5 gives 140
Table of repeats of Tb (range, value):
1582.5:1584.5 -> 112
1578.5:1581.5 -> 121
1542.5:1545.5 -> 131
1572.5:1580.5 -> 133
